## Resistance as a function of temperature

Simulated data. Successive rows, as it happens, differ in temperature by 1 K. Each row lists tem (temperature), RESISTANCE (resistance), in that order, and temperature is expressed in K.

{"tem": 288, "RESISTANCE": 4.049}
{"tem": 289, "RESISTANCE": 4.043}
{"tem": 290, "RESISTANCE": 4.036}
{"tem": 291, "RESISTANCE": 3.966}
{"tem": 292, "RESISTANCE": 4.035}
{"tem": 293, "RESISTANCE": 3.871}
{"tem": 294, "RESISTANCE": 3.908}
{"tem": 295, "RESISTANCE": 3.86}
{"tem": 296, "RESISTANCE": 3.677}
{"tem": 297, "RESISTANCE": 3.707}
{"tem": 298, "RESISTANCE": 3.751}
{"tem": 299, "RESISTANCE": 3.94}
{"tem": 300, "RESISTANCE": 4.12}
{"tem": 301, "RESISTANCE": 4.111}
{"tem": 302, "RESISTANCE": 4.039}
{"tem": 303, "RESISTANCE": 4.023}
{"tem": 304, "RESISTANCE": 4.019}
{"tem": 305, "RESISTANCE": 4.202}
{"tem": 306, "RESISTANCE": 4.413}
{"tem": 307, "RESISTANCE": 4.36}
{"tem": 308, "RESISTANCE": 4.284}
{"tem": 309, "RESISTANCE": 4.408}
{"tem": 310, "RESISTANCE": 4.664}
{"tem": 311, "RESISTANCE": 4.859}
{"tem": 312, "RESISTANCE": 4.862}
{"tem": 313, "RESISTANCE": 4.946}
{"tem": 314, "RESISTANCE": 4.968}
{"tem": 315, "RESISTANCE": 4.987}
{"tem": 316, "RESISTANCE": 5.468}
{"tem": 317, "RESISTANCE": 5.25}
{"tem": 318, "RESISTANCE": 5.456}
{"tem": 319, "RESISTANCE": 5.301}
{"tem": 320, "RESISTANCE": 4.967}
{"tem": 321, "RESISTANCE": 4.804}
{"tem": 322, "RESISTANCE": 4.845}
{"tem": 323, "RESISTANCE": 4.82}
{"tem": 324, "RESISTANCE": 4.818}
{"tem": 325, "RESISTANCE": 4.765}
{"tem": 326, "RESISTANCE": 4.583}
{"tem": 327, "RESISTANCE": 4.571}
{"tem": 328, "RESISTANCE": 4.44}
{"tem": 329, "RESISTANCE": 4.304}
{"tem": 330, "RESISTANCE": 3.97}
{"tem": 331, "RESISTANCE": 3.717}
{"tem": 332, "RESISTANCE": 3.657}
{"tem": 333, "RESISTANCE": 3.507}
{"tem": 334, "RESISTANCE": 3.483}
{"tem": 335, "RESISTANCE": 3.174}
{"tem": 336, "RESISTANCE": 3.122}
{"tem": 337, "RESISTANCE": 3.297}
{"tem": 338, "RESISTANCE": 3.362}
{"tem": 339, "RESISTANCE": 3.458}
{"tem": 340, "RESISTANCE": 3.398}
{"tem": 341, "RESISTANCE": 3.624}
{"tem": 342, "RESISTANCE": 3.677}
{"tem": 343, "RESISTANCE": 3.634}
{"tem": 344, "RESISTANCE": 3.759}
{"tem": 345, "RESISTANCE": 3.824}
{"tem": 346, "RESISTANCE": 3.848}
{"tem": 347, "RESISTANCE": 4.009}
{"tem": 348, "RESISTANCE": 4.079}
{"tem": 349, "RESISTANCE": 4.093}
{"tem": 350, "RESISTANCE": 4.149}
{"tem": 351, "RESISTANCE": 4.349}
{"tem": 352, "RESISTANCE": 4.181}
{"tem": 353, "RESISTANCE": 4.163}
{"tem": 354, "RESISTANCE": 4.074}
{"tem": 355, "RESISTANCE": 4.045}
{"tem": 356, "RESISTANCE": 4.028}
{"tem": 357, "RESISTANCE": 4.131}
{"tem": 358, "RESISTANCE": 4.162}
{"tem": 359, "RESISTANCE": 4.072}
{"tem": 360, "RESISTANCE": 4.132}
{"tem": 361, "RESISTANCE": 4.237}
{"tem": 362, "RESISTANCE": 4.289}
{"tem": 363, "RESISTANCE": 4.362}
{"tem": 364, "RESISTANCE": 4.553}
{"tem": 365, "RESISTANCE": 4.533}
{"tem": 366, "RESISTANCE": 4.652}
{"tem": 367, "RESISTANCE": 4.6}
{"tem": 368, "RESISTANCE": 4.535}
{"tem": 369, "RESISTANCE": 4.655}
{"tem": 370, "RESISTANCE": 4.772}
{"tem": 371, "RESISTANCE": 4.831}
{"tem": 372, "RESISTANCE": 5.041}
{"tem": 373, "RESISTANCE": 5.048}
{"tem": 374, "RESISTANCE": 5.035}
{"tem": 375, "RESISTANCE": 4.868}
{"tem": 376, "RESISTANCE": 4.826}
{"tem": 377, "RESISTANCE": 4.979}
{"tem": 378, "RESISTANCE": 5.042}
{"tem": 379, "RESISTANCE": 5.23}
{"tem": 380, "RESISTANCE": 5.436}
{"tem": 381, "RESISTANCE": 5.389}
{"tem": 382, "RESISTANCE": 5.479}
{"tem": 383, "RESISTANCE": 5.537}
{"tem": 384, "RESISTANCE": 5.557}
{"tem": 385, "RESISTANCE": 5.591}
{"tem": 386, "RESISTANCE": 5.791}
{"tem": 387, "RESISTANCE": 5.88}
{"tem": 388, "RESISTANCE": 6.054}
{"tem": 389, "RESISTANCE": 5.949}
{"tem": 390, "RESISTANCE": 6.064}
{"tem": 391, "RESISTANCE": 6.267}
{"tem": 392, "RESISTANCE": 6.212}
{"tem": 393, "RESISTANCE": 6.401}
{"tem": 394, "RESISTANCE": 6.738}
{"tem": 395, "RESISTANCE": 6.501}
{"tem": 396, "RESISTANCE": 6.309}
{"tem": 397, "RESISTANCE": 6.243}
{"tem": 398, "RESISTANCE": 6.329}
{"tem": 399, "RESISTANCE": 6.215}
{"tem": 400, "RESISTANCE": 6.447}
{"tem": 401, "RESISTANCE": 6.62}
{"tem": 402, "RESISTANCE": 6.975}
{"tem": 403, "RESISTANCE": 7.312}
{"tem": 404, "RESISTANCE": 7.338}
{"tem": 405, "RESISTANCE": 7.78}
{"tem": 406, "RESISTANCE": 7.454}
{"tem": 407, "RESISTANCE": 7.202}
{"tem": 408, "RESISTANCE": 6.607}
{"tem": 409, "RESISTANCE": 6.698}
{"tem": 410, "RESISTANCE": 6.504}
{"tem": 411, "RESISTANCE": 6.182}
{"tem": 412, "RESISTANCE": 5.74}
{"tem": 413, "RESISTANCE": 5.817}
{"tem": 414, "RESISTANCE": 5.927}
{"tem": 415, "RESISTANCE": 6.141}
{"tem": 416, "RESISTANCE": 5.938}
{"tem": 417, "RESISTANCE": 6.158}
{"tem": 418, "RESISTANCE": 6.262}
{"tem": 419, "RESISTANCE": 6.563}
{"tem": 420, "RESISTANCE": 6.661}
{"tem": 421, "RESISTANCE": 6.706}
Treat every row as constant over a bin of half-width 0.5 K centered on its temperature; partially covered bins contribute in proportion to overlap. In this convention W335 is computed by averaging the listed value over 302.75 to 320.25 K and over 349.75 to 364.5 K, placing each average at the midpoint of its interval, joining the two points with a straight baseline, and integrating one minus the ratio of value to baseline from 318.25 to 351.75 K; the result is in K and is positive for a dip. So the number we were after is 3.14 K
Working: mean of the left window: 4.75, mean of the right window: 4.2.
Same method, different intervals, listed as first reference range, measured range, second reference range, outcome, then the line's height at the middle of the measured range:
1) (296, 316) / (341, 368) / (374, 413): 6.1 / 5.34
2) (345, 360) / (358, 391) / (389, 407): 1.9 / 5.33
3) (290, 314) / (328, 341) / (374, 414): 3.4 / 4.87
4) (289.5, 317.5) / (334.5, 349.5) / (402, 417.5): 4.4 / 5.14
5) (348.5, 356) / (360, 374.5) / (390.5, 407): 1.0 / 4.97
